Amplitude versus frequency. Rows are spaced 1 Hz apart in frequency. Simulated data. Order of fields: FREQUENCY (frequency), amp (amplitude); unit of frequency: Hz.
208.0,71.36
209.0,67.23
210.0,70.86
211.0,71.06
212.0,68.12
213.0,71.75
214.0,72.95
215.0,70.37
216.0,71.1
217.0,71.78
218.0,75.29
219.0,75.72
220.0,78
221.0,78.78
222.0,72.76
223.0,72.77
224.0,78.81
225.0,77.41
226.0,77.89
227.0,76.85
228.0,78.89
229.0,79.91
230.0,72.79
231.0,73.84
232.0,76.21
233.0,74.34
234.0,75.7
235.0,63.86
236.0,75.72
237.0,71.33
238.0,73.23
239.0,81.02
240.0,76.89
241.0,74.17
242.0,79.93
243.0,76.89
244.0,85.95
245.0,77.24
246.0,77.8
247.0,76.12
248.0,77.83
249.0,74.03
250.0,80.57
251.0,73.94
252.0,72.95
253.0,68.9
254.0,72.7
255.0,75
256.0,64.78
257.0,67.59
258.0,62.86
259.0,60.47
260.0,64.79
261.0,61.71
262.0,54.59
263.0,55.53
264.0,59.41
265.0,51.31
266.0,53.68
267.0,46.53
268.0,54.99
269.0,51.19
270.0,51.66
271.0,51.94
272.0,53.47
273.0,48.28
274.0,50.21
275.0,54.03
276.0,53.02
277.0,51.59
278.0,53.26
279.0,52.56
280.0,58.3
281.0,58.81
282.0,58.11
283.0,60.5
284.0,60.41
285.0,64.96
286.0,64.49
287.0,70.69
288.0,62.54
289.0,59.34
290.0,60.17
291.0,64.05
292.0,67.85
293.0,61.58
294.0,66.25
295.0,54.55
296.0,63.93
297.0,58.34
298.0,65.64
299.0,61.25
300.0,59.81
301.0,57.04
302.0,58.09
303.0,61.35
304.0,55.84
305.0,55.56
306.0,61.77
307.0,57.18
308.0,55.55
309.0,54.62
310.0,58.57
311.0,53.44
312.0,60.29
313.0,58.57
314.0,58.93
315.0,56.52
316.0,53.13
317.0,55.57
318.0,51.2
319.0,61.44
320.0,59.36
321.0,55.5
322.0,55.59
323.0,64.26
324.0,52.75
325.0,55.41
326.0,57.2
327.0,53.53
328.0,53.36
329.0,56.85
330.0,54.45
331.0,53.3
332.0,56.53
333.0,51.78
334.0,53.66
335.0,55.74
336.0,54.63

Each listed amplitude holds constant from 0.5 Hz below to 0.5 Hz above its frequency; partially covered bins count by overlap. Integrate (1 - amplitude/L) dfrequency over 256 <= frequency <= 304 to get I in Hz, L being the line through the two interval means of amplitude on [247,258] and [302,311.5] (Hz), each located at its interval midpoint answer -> 4.5 Hz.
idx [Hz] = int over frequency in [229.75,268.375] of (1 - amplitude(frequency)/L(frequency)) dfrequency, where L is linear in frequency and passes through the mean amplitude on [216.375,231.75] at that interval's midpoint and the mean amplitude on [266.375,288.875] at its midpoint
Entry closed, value -1.6 Hz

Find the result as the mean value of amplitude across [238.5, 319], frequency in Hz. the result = 61.9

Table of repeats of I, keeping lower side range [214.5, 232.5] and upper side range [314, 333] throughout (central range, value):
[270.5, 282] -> 2.1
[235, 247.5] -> -0.8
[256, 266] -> 1.2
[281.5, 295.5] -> 0.0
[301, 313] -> 0.3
